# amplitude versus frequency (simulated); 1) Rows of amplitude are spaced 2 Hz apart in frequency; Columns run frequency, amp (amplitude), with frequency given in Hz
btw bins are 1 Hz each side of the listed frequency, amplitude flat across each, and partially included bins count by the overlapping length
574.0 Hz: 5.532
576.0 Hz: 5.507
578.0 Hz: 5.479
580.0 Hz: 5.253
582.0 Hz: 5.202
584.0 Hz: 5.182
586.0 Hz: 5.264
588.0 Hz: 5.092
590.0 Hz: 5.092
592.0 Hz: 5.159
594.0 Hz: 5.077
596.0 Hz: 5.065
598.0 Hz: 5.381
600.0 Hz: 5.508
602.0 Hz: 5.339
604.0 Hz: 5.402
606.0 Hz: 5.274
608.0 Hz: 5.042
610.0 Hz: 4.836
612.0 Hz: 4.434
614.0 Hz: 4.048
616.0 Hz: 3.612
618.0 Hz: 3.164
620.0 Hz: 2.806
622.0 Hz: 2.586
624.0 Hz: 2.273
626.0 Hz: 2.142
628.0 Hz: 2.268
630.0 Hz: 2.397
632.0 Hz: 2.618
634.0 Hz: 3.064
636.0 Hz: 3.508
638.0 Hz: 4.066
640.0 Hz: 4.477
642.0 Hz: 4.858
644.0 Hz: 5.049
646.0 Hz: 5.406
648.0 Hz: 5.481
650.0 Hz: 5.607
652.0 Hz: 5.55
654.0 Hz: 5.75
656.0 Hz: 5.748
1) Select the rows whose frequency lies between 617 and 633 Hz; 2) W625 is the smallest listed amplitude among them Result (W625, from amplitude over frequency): 2.142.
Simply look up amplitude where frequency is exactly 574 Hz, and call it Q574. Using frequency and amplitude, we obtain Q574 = 5.532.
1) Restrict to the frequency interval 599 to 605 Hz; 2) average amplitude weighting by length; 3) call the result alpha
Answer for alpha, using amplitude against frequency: 5.42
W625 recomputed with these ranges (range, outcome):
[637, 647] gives 4.066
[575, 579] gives 5.479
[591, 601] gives 5.065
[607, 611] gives 4.836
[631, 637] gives 2.618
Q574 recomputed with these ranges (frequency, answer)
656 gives 5.748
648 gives 5.481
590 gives 5.092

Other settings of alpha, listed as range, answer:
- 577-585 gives 5.28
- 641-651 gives 5.28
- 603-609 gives 5.24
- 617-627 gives 2.59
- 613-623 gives 3.24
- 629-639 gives 3.13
